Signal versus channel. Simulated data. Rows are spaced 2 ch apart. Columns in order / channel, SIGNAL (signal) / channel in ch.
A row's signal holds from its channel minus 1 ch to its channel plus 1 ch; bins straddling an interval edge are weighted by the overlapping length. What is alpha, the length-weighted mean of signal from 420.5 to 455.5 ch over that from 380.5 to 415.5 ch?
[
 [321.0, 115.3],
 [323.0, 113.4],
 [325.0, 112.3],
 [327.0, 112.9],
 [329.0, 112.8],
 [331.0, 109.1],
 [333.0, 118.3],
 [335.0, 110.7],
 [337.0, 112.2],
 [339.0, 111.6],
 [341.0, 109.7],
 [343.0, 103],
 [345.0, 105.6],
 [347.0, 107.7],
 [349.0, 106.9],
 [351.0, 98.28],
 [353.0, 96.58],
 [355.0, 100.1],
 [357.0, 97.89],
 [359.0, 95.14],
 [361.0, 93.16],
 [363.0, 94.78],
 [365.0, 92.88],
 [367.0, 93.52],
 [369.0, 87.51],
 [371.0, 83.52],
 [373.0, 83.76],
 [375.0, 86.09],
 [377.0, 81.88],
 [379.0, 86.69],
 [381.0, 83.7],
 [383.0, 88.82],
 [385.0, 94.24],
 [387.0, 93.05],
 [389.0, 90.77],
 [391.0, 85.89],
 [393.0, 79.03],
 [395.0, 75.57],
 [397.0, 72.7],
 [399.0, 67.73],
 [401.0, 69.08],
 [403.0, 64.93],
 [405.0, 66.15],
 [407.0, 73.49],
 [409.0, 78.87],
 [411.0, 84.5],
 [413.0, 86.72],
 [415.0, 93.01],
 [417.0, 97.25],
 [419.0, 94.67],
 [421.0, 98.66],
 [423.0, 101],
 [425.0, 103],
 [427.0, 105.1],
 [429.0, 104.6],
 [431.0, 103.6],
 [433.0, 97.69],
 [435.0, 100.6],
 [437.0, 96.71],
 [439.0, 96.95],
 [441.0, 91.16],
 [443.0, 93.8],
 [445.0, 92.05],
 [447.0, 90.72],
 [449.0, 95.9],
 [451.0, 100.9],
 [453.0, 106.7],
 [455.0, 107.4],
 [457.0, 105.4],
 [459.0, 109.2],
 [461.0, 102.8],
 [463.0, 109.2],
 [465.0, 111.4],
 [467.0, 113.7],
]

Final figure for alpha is 1.24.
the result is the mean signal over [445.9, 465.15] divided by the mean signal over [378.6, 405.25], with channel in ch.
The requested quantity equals 1.29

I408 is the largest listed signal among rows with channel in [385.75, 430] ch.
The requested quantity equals 105.1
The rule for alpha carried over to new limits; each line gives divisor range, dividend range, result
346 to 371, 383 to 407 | 0.81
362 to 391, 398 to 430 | 0.98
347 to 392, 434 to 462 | 1.08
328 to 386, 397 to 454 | 0.93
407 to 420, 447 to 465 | 1.19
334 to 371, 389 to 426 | 0.83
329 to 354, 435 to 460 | 0.92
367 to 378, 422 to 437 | 1.19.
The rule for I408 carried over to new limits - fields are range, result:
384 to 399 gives 94.24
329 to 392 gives 118.3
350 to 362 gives 100.1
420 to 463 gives 109.2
